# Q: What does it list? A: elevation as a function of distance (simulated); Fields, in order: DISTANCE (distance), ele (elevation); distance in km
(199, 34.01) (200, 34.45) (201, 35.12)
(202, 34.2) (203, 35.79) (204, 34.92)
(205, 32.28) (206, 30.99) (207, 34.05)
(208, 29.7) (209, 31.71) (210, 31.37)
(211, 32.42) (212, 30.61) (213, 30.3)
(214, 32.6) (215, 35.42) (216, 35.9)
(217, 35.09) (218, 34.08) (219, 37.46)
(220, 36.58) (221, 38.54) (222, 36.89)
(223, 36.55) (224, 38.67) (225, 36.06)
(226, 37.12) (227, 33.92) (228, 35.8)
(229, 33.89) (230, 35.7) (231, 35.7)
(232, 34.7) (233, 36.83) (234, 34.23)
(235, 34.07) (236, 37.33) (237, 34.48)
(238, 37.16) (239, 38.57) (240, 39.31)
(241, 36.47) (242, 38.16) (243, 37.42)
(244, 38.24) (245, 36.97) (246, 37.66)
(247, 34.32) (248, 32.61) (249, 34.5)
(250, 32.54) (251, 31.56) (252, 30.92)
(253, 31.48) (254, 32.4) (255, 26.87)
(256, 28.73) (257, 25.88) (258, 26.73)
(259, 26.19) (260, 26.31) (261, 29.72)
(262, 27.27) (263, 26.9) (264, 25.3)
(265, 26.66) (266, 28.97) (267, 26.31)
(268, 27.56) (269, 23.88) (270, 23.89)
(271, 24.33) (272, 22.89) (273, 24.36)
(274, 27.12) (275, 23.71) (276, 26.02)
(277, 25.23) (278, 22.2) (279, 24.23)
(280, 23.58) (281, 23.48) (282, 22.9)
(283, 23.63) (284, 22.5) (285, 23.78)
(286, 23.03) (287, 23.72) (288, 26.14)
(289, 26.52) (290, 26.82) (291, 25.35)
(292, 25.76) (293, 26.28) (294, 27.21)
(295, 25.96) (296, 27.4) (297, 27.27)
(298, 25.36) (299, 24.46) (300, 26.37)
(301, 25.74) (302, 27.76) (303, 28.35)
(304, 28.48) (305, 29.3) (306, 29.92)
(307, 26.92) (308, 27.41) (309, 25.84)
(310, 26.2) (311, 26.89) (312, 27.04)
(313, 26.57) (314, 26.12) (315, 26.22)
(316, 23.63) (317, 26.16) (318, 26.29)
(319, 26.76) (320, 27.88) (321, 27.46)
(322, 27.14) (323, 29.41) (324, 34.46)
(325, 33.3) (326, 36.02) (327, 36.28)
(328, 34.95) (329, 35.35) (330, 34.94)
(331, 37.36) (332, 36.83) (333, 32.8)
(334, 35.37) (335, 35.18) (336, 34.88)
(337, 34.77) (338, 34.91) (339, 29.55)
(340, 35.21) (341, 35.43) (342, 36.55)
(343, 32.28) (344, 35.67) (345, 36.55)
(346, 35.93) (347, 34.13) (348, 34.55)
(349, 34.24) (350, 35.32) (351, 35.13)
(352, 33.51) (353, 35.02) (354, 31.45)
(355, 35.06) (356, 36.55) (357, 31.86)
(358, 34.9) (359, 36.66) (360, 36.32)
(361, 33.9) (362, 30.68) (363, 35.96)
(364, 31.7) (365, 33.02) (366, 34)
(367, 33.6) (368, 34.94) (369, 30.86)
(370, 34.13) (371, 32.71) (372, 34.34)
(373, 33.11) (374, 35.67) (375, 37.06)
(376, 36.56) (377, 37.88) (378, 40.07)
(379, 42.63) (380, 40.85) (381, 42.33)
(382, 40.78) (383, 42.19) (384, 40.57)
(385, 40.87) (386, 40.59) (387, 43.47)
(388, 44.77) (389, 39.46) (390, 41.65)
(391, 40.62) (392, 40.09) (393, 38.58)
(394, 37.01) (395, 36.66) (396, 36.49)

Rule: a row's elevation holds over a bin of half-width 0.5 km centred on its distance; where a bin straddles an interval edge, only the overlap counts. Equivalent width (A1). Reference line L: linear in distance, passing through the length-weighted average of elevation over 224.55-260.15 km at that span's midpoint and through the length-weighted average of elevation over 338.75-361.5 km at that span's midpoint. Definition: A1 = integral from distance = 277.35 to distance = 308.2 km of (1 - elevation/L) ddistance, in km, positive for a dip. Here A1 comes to 7.7 km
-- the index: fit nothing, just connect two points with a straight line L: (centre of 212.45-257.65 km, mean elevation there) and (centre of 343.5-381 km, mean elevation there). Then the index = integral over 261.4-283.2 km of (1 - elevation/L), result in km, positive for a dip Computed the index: 6.2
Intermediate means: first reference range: 34.9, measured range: 25.1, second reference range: 35.1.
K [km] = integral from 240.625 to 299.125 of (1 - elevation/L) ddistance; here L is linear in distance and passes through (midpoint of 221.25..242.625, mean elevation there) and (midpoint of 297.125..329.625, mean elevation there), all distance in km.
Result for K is 9.0 km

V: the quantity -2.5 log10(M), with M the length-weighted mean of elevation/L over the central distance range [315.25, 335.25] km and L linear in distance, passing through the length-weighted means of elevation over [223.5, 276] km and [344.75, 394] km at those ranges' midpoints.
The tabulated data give 0.10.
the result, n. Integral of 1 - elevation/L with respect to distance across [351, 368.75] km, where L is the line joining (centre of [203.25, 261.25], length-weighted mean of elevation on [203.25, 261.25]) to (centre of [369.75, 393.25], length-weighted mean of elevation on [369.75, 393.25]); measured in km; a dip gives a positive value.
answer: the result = 2.05 km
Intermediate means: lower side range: 33.9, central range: 34.1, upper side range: 39.3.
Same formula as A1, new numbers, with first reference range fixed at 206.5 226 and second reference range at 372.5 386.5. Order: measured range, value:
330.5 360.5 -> 2.8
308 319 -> 3.3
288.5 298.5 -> 2.8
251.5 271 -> 4.6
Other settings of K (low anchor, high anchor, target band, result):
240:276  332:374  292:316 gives 3.8 km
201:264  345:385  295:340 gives 6.7 km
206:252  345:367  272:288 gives 5.0 km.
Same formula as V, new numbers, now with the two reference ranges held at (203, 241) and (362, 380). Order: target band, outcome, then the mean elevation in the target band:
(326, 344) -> 0.01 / 34.9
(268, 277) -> 0.38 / 24.7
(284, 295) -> 0.35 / 25.3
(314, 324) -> 0.28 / 27.1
